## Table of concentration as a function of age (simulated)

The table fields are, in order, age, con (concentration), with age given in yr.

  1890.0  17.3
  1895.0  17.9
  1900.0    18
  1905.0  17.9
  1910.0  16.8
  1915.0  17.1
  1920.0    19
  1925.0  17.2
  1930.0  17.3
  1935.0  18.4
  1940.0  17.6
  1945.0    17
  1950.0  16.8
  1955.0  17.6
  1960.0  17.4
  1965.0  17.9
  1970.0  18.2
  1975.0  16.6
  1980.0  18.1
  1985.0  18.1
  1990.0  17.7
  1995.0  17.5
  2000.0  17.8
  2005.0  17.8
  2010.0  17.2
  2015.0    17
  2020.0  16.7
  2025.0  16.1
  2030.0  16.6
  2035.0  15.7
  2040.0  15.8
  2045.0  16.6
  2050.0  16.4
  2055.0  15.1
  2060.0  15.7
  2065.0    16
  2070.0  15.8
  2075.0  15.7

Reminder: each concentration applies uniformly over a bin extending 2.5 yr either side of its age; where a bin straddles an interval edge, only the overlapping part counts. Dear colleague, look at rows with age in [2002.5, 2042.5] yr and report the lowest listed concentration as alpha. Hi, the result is 15.7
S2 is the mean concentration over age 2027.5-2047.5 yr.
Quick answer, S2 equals 16.2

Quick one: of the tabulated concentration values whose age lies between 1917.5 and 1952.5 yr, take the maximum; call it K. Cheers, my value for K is 19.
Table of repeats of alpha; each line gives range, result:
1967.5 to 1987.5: 16.6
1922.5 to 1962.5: 16.8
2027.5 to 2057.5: 15.1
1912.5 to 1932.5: 17.1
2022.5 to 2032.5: 16.1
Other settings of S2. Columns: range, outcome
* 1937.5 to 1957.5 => 17.2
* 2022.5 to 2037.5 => 16.1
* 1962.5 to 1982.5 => 17.7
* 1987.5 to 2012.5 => 17.6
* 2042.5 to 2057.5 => 16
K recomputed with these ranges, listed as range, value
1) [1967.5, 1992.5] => 18.2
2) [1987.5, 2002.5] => 17.8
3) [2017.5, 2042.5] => 16.7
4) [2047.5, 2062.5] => 16.4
